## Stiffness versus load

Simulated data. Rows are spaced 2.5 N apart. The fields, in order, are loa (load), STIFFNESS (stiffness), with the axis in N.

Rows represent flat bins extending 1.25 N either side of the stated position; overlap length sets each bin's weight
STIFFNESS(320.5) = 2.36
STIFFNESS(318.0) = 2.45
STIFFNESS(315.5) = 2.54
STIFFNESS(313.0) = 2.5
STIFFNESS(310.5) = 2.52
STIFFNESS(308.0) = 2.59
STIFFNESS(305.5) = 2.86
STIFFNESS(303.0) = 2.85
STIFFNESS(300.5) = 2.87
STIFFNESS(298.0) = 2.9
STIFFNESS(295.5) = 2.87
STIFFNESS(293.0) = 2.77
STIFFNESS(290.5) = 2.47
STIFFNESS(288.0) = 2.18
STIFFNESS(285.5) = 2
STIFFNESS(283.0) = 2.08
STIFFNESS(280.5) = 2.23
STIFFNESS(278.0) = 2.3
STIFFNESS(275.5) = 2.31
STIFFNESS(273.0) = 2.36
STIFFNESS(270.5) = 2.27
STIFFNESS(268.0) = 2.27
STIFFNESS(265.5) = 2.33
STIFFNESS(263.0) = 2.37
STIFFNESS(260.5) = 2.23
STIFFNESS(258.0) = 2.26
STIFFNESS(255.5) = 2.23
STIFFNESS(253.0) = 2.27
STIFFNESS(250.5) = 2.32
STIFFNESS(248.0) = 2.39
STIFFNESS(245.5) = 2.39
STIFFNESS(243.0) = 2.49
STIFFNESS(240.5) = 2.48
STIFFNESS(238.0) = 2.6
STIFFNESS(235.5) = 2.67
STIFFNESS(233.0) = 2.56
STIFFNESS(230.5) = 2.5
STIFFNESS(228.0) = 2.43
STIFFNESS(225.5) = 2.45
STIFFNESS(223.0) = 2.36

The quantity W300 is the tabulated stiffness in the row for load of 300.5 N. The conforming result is 2.87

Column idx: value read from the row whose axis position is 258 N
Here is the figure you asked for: 2.26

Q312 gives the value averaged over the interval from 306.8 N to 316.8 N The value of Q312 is 2.54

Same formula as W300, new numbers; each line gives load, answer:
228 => 2.43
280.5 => 2.23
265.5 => 2.33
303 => 2.85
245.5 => 2.39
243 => 2.49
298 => 2.9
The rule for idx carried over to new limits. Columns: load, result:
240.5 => 2.48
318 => 2.45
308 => 2.59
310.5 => 2.52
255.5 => 2.23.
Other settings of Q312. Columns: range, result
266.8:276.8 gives 2.3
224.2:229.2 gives 2.44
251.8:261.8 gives 2.25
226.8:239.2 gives 2.55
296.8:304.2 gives 2.87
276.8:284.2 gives 2.2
